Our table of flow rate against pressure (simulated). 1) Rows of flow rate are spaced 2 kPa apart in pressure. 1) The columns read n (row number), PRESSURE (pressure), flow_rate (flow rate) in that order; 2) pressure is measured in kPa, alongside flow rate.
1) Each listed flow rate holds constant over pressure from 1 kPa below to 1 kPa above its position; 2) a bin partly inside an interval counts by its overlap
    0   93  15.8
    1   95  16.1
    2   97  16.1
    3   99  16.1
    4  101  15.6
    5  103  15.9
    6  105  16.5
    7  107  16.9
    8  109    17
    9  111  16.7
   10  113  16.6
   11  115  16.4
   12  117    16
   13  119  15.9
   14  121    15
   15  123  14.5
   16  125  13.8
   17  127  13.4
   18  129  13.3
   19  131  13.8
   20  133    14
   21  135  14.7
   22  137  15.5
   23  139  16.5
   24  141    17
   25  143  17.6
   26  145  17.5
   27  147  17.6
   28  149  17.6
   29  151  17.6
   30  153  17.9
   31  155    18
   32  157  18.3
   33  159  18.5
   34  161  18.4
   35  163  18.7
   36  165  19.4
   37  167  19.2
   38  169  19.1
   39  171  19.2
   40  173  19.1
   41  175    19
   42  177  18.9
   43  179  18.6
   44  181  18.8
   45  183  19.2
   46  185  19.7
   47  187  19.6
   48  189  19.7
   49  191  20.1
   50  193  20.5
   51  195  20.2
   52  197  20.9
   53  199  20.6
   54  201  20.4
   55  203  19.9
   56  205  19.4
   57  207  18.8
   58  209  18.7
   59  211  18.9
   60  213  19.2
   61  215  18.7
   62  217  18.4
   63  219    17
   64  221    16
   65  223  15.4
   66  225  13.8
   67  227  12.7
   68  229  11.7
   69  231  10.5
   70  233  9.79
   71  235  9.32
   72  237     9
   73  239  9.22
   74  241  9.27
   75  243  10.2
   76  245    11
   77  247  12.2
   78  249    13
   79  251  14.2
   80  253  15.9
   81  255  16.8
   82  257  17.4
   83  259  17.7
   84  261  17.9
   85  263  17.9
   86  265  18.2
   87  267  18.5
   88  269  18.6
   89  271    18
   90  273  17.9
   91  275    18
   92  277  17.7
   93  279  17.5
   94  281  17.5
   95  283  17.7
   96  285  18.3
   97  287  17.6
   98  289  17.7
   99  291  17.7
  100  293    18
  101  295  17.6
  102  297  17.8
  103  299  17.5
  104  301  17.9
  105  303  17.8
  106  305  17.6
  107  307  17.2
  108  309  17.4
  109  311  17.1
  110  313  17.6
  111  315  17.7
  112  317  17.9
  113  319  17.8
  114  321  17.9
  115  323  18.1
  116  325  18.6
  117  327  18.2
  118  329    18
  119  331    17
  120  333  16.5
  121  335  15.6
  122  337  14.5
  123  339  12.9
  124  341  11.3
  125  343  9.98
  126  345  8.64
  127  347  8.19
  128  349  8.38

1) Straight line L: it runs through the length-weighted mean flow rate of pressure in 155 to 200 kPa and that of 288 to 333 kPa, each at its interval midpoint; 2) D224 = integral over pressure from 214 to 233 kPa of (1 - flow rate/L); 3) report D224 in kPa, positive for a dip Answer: 4.2 kPa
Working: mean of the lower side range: 19.3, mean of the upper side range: 17.7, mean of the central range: 14.6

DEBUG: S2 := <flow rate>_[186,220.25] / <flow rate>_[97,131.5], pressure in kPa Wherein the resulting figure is 1.3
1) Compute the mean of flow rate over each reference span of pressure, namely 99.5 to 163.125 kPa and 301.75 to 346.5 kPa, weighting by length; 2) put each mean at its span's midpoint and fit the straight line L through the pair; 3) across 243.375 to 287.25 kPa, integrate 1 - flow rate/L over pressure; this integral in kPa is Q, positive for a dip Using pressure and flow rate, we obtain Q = -1.5 kPa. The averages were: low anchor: 16.3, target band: 16.7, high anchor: 16.1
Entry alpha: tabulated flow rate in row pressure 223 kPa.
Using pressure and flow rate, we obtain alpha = 15.4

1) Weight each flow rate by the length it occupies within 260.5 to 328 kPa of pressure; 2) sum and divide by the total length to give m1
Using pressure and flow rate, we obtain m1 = 17.8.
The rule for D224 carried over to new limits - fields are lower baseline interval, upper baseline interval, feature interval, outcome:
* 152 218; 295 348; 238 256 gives 5.4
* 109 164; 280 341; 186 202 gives -3.5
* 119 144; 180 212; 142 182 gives -2.9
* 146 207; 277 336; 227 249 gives 9.5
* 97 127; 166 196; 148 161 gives 0.0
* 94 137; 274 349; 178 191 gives -2.9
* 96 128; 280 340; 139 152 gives -1.1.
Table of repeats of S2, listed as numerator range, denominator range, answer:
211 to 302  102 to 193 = 0.91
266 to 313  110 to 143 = 1.16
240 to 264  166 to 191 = 0.75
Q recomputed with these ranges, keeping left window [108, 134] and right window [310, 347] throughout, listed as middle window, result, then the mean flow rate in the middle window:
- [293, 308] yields -2.0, 17.7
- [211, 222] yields -1.9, 18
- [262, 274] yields -2.1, 18.2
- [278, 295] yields -2.4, 17.7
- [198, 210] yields -3.4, 19.6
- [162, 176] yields -3.6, 19.1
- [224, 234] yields 2.4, 11.7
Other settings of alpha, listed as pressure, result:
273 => 17.9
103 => 15.9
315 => 17.7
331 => 17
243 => 10.2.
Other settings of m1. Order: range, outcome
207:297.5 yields 15.7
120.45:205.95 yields 17.9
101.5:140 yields 15.4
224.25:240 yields 10.7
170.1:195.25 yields 19.4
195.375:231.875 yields 17.4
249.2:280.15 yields 17.4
